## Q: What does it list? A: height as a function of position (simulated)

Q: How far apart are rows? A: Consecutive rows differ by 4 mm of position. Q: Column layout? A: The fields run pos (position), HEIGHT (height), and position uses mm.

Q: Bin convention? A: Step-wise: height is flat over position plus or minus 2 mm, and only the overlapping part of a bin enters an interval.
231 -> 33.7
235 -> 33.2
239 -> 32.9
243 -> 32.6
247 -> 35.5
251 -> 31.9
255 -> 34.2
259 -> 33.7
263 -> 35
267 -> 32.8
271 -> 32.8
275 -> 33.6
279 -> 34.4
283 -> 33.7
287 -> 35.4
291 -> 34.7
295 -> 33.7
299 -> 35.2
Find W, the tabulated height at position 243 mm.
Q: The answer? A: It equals 32.6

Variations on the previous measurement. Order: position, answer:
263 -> 35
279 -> 34.4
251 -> 31.9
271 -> 32.8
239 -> 32.9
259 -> 33.7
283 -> 33.7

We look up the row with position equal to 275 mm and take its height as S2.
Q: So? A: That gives 33.6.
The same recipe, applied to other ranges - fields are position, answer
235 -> 33.2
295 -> 33.7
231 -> 33.7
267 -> 32.8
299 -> 35.2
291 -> 34.7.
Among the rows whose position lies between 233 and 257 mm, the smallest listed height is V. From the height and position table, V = 31.9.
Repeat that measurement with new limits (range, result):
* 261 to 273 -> 32.8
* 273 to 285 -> 33.6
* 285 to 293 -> 34.7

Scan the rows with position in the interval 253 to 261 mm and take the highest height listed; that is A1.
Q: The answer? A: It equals 34.2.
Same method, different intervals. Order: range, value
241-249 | 35.5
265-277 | 33.6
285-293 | 35.4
